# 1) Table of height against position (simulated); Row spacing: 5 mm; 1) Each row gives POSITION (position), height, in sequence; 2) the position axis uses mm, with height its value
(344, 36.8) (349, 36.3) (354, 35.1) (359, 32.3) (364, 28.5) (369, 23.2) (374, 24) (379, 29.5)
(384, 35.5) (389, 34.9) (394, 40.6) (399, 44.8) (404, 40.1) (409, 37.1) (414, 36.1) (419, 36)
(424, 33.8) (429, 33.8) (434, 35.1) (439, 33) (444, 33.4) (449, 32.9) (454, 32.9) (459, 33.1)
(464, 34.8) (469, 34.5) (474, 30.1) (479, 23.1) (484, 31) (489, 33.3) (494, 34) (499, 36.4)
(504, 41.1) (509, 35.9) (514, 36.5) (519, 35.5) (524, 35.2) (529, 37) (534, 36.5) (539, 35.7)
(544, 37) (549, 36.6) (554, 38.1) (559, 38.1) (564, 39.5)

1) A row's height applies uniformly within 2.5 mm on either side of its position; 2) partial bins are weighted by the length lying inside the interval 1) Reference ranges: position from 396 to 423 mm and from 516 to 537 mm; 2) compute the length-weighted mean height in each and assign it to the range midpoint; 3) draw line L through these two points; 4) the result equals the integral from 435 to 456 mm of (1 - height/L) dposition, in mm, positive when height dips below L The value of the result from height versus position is 2.6 mm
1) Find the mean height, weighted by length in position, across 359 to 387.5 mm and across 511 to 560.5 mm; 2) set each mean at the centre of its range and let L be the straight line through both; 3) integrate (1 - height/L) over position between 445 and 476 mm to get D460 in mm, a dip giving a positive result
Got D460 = -0.2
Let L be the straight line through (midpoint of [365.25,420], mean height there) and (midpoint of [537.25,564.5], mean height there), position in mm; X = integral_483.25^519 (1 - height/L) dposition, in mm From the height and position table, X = 0.8 mm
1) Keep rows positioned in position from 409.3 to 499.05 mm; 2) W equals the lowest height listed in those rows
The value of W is 23.1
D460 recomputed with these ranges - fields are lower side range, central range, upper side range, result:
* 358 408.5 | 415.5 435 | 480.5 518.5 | -0.4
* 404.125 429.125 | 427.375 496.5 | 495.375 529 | 7.3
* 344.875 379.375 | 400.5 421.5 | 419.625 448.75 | -3.2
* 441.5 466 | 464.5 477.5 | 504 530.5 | 0.8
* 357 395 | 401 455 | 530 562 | -4.1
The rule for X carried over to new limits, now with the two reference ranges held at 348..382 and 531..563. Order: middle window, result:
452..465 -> 0.0 mm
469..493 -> 2.9 mm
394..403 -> -3.4 mm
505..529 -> -0.2 mm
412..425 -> -1.5 mm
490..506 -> -0.7 mm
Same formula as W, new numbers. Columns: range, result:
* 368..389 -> 23.2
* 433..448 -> 33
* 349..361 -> 32.3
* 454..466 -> 32.9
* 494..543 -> 34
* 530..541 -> 35.7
